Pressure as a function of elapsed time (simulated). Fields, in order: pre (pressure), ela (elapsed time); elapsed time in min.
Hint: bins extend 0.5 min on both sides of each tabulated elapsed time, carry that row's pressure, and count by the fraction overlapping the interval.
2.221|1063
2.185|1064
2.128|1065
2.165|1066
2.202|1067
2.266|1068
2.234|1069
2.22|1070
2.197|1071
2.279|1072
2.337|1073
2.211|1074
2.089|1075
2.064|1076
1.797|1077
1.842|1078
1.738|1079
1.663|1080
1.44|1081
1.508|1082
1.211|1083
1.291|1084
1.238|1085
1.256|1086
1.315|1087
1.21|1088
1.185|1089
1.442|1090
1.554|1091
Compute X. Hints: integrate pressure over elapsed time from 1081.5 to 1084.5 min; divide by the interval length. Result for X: 1.34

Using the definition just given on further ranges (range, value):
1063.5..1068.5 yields 2.19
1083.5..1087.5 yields 1.27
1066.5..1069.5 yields 2.23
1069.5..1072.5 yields 2.23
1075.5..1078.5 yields 1.9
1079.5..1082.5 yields 1.54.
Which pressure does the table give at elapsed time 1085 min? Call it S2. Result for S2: 1.238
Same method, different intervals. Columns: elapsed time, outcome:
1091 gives 1.554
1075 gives 2.089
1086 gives 1.256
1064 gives 2.185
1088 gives 1.21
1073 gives 2.337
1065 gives 2.128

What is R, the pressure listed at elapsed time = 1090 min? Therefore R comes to 1.442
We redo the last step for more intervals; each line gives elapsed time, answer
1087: 1.315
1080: 1.663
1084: 1.291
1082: 1.508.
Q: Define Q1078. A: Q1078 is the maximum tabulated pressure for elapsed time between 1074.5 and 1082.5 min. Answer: 2.089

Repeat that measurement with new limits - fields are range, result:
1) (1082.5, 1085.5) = 1.291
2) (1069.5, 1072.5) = 2.279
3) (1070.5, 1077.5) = 2.337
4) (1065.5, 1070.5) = 2.266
